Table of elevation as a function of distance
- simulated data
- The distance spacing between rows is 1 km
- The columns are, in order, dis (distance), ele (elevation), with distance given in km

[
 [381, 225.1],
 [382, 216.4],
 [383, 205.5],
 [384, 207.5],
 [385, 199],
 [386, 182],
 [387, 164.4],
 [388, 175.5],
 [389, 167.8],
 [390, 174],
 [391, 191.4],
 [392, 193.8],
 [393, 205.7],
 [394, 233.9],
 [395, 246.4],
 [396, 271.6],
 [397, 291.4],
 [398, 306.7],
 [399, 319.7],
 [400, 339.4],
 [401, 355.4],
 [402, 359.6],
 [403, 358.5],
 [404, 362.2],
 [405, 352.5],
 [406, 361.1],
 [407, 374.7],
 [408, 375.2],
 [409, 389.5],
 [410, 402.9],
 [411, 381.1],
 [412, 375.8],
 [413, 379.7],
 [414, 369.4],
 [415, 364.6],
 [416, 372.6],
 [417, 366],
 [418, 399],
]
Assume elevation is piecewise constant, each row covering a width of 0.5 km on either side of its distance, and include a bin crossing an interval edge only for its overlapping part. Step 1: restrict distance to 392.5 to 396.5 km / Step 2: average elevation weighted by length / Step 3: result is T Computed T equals 239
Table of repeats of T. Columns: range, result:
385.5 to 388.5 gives 174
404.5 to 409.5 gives 371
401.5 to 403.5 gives 359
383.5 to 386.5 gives 196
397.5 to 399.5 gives 313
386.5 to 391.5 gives 175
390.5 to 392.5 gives 193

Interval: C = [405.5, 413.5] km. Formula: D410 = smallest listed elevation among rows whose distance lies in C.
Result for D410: 361.1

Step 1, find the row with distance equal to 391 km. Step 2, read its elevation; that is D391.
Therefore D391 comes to 191.4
